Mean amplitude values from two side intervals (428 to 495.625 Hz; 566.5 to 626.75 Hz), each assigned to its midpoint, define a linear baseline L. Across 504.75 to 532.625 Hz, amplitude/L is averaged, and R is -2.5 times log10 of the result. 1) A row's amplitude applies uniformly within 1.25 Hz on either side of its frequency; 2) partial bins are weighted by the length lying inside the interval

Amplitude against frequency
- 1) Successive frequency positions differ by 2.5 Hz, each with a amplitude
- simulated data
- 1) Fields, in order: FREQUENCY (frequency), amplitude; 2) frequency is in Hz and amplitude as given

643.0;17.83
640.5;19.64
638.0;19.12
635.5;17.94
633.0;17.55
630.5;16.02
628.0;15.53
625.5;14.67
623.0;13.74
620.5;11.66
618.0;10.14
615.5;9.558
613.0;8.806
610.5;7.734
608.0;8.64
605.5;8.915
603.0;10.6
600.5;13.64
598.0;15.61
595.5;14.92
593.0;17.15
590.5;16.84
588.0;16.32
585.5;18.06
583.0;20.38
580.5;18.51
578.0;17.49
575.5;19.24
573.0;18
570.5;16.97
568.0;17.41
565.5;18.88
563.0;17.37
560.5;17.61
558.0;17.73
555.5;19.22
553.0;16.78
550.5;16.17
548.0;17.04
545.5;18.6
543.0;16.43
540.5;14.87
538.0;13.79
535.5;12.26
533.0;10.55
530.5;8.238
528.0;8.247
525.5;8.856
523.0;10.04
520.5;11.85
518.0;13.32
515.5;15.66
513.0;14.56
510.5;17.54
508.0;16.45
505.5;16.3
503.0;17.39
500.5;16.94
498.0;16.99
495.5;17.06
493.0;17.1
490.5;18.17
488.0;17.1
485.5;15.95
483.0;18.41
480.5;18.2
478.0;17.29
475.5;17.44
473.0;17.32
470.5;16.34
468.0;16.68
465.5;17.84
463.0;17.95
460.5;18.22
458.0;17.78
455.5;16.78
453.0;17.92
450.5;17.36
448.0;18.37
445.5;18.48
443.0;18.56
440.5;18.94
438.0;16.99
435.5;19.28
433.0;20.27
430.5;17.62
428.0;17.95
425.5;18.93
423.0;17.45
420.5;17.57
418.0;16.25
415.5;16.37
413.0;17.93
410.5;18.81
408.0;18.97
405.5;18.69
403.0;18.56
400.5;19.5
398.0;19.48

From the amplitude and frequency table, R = 0.28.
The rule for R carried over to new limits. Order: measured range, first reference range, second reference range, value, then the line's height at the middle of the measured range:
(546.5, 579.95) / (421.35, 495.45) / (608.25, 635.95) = -0.21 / 14.6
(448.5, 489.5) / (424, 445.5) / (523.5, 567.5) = 0.00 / 17.4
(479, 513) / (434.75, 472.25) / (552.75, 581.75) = 0.05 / 17.9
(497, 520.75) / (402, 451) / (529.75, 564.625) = 0.04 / 16.4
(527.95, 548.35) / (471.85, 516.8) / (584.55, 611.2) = 0.15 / 15.5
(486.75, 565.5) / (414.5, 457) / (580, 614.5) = 0.03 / 15.7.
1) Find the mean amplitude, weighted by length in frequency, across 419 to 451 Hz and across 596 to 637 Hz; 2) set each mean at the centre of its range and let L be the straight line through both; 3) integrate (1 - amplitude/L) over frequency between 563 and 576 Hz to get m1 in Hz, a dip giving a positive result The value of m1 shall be -3.6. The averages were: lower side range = 18.3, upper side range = 12.6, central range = 18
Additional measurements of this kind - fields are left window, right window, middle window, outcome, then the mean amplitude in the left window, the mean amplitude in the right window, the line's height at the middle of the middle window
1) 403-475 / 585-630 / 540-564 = -4.5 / 17.9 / 12.9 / 14.5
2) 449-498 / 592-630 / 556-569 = -3.6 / 17.4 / 12.1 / 14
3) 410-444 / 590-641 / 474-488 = -0.5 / 18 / 13.6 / 16.8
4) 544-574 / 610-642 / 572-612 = 2.5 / 17.6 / 14.2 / 15.9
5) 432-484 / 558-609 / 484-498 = 0.3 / 17.9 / 16.2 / 17.5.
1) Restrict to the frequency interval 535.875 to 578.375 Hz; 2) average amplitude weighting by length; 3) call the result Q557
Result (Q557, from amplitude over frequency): 17.2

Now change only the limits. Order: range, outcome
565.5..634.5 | 14.7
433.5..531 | 16.3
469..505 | 17.2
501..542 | 13.2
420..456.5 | 18.2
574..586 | 18.8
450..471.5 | 17.4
